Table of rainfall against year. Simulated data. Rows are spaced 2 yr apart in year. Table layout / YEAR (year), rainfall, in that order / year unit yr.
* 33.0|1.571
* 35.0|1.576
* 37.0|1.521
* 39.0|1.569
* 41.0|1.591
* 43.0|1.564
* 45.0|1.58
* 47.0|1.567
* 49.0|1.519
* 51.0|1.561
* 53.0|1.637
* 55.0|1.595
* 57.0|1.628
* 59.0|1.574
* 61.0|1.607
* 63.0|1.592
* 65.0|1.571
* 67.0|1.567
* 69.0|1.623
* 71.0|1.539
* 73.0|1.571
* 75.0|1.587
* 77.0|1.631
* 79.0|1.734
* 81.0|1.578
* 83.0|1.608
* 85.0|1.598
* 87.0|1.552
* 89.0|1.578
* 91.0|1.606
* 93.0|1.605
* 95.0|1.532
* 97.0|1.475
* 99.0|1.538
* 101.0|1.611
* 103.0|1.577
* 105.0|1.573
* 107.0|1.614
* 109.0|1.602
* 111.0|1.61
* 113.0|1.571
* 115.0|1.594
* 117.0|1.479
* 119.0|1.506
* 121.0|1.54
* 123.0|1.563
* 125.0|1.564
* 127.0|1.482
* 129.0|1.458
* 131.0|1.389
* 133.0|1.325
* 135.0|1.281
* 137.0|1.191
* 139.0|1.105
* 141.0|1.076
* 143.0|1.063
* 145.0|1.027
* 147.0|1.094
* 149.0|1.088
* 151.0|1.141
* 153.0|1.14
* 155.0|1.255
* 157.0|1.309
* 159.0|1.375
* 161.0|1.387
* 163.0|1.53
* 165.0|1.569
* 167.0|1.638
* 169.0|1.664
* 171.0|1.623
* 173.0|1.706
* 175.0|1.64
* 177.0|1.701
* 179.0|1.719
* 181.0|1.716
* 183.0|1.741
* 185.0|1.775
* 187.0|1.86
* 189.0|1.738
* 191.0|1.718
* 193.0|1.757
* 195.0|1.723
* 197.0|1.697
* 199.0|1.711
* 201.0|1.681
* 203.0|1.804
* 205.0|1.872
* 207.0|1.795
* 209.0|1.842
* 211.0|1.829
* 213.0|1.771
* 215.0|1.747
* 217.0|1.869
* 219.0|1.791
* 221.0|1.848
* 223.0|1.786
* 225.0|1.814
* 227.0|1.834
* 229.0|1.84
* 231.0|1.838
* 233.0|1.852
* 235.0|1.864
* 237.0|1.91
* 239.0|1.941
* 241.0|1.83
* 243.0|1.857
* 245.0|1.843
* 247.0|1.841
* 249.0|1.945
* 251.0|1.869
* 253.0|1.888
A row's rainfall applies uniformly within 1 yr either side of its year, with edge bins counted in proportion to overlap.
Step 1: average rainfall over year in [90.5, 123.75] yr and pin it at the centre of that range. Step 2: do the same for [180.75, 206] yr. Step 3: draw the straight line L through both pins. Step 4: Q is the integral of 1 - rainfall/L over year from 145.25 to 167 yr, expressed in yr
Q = 4.9 yr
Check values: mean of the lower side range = 1.56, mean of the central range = 1.3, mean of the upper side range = 1.75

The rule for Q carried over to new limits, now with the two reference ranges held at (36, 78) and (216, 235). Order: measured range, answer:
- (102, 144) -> 6.0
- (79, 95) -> 0.3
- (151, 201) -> 4.4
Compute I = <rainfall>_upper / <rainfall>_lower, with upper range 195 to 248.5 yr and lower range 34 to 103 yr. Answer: 1.15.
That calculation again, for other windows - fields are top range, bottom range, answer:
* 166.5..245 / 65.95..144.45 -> 1.18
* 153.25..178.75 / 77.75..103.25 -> 0.96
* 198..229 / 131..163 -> 1.49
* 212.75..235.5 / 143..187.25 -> 1.24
